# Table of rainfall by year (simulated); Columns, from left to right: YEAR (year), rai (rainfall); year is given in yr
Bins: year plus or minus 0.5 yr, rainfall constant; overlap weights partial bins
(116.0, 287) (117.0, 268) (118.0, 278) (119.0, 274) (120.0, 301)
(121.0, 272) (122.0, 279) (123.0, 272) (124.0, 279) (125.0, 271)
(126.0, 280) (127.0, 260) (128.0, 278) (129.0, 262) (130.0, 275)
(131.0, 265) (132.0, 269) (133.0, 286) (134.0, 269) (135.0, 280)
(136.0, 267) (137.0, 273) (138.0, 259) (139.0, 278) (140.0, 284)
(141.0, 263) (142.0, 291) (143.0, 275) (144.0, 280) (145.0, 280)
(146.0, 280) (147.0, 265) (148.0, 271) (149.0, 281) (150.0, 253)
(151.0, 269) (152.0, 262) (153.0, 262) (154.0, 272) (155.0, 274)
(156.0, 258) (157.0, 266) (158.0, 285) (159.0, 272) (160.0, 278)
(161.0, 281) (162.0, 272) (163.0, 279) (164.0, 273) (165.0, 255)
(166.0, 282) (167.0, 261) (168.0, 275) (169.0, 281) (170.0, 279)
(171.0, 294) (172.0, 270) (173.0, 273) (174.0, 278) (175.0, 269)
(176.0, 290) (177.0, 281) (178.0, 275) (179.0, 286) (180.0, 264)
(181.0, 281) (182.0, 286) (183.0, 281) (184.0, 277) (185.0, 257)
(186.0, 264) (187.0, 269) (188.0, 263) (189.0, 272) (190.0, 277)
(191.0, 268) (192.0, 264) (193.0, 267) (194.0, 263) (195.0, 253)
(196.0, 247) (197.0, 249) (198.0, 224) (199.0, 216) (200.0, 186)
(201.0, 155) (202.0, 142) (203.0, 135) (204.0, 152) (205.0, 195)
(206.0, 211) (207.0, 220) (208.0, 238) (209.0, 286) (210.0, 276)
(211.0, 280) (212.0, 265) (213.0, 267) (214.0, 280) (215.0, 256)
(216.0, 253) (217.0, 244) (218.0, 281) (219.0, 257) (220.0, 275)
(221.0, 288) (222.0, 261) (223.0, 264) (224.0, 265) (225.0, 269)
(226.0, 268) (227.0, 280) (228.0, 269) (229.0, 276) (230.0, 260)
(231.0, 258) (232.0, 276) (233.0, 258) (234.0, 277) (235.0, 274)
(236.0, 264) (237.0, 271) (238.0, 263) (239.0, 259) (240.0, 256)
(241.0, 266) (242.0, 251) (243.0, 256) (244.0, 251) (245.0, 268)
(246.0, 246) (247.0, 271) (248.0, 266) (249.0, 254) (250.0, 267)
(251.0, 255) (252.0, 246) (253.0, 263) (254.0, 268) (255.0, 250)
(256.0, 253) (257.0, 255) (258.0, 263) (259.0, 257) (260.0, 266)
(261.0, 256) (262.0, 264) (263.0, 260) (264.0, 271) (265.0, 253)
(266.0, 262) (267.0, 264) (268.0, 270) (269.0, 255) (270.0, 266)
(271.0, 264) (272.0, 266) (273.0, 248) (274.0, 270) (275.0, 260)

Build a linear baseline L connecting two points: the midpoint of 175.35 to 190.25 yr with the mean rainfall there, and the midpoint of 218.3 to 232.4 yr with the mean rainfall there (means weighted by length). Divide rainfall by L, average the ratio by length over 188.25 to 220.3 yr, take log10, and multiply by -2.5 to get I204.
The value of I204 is 0.14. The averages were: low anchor 275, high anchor 269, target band 239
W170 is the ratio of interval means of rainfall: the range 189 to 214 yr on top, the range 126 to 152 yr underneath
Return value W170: 0.9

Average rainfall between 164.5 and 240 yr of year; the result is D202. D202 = 258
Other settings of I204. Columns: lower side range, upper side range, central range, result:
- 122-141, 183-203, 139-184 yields -0.073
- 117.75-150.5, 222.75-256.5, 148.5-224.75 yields 0.041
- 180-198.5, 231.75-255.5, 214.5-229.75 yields -0.018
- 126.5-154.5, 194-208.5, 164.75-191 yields -0.194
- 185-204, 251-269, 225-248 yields -0.062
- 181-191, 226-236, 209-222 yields 0.006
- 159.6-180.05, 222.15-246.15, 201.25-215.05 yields 0.187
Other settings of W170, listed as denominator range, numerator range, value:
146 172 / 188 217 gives 0.87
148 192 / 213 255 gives 0.97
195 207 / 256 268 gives 1.33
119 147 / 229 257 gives 0.95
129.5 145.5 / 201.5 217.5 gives 0.84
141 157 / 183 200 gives 0.95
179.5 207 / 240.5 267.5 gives 1.09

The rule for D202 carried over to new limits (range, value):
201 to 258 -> 254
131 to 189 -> 274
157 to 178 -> 276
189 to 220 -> 238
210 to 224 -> 267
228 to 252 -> 263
